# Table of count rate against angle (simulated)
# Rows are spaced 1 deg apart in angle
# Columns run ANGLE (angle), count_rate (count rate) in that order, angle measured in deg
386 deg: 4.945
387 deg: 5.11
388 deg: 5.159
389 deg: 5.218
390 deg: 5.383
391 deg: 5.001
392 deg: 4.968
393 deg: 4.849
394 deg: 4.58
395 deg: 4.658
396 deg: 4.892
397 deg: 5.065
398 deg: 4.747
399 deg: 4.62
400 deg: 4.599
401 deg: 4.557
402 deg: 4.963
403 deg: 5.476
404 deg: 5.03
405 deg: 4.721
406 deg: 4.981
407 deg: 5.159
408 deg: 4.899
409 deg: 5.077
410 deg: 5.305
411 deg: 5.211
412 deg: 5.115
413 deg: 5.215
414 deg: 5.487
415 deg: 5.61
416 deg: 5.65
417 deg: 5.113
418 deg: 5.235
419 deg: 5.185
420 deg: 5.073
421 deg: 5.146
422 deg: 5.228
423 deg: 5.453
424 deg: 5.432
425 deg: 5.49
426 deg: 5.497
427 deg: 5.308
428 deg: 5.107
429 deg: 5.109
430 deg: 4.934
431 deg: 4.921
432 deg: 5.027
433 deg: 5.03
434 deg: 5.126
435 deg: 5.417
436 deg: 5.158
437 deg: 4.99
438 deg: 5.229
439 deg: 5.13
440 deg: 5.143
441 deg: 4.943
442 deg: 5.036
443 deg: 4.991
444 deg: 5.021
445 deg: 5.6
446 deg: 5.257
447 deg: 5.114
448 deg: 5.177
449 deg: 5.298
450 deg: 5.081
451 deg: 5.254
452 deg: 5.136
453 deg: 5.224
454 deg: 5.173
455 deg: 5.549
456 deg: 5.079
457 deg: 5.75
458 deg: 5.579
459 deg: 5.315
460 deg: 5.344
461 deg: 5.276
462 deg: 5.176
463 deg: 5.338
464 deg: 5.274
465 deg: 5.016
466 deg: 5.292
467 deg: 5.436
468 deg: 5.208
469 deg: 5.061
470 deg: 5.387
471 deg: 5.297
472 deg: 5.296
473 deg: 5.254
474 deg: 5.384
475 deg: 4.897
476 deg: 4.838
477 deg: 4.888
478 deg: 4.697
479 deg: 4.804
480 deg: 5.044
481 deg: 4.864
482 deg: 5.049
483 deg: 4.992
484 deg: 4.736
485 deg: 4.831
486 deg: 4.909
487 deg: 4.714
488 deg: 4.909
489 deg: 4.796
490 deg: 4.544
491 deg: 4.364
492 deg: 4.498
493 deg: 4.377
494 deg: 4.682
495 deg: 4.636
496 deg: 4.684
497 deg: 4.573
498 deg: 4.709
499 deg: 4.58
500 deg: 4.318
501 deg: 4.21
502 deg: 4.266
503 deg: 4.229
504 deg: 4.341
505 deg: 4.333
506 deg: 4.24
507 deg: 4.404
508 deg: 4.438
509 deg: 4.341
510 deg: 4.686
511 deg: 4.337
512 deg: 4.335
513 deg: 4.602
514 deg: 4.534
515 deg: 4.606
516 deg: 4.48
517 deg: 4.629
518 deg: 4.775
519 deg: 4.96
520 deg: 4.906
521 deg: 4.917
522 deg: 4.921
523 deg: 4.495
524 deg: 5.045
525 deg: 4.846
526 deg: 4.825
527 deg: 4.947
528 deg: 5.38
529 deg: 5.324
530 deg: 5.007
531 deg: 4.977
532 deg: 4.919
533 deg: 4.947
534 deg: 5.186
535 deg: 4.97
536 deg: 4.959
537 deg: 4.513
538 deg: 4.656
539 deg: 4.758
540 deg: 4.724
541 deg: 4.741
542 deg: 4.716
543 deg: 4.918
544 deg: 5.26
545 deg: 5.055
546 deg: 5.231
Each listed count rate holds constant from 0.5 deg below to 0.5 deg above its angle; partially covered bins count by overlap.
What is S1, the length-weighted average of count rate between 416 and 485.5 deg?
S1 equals 5.17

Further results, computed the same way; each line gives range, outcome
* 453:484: 5.18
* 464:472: 5.25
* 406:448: 5.2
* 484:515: 4.52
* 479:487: 4.9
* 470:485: 5.01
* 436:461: 5.23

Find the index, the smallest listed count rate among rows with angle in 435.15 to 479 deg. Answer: 4.697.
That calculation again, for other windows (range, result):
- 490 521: 4.21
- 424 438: 4.921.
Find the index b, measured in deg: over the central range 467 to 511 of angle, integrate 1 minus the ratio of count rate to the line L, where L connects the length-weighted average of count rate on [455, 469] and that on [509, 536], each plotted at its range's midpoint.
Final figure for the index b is 3.2 deg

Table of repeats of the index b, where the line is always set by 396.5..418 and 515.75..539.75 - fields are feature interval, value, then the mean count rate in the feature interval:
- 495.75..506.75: 1.2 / 4.4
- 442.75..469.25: -1.4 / 5.26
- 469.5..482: -0.2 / 5.05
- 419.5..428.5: -0.4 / 5.3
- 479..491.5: 0.4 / 4.81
